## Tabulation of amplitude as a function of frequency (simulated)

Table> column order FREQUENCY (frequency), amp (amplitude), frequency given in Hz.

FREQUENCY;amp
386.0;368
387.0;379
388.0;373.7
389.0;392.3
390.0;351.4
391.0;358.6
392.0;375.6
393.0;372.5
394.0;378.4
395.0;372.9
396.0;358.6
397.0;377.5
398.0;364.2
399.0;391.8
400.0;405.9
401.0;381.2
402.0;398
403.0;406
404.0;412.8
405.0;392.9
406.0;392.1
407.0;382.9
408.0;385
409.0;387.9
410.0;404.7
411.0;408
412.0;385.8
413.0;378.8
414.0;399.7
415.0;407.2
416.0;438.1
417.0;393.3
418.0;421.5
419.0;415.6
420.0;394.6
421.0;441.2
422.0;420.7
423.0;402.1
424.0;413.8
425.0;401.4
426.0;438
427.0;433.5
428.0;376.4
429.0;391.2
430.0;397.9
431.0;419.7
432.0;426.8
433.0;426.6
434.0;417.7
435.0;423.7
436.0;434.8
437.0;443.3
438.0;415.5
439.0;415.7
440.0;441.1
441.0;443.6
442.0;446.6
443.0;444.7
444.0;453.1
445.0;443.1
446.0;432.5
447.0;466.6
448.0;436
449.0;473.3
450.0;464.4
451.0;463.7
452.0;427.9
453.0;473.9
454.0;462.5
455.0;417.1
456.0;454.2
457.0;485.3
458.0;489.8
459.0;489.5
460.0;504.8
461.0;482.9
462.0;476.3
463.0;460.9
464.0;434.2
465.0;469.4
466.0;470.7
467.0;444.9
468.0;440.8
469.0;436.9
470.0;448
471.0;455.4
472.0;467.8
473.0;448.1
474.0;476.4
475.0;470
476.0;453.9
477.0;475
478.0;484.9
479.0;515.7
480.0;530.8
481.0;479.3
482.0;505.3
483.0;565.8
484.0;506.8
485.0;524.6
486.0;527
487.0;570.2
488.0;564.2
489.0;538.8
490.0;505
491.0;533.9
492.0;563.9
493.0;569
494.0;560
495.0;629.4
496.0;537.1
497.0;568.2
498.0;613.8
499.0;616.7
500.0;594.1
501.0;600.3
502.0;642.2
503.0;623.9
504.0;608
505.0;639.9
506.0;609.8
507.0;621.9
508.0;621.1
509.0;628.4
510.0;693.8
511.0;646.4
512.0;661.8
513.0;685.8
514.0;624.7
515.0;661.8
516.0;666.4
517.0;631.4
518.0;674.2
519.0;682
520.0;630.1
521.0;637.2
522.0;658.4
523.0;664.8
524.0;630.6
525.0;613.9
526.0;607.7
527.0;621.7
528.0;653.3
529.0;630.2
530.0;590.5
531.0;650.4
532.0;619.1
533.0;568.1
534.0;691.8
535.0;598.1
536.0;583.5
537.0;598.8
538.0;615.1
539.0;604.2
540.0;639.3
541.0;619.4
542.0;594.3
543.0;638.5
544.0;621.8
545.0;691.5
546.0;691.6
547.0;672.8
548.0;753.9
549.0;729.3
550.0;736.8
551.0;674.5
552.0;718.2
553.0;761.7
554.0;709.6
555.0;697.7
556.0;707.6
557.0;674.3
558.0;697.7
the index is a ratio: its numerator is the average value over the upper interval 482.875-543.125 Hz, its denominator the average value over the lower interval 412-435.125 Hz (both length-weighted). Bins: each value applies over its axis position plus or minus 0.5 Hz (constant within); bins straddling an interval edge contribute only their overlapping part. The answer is 1.5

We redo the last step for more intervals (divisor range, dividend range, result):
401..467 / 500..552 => 1.49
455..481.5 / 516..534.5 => 1.36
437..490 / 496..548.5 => 1.34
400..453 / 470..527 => 1.38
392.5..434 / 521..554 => 1.62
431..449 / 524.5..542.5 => 1.41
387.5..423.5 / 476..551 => 1.55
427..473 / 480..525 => 1.35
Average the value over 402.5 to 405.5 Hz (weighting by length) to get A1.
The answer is 404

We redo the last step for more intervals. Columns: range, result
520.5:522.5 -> 648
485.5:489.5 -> 550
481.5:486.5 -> 526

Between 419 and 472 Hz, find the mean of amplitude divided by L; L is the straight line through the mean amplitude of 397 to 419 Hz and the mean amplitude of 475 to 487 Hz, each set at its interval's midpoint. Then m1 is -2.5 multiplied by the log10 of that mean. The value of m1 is 0.03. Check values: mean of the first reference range 397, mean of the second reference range 507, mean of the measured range 442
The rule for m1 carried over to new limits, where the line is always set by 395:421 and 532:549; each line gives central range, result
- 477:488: 0.02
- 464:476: 0.12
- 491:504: -0.06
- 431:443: 0.05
